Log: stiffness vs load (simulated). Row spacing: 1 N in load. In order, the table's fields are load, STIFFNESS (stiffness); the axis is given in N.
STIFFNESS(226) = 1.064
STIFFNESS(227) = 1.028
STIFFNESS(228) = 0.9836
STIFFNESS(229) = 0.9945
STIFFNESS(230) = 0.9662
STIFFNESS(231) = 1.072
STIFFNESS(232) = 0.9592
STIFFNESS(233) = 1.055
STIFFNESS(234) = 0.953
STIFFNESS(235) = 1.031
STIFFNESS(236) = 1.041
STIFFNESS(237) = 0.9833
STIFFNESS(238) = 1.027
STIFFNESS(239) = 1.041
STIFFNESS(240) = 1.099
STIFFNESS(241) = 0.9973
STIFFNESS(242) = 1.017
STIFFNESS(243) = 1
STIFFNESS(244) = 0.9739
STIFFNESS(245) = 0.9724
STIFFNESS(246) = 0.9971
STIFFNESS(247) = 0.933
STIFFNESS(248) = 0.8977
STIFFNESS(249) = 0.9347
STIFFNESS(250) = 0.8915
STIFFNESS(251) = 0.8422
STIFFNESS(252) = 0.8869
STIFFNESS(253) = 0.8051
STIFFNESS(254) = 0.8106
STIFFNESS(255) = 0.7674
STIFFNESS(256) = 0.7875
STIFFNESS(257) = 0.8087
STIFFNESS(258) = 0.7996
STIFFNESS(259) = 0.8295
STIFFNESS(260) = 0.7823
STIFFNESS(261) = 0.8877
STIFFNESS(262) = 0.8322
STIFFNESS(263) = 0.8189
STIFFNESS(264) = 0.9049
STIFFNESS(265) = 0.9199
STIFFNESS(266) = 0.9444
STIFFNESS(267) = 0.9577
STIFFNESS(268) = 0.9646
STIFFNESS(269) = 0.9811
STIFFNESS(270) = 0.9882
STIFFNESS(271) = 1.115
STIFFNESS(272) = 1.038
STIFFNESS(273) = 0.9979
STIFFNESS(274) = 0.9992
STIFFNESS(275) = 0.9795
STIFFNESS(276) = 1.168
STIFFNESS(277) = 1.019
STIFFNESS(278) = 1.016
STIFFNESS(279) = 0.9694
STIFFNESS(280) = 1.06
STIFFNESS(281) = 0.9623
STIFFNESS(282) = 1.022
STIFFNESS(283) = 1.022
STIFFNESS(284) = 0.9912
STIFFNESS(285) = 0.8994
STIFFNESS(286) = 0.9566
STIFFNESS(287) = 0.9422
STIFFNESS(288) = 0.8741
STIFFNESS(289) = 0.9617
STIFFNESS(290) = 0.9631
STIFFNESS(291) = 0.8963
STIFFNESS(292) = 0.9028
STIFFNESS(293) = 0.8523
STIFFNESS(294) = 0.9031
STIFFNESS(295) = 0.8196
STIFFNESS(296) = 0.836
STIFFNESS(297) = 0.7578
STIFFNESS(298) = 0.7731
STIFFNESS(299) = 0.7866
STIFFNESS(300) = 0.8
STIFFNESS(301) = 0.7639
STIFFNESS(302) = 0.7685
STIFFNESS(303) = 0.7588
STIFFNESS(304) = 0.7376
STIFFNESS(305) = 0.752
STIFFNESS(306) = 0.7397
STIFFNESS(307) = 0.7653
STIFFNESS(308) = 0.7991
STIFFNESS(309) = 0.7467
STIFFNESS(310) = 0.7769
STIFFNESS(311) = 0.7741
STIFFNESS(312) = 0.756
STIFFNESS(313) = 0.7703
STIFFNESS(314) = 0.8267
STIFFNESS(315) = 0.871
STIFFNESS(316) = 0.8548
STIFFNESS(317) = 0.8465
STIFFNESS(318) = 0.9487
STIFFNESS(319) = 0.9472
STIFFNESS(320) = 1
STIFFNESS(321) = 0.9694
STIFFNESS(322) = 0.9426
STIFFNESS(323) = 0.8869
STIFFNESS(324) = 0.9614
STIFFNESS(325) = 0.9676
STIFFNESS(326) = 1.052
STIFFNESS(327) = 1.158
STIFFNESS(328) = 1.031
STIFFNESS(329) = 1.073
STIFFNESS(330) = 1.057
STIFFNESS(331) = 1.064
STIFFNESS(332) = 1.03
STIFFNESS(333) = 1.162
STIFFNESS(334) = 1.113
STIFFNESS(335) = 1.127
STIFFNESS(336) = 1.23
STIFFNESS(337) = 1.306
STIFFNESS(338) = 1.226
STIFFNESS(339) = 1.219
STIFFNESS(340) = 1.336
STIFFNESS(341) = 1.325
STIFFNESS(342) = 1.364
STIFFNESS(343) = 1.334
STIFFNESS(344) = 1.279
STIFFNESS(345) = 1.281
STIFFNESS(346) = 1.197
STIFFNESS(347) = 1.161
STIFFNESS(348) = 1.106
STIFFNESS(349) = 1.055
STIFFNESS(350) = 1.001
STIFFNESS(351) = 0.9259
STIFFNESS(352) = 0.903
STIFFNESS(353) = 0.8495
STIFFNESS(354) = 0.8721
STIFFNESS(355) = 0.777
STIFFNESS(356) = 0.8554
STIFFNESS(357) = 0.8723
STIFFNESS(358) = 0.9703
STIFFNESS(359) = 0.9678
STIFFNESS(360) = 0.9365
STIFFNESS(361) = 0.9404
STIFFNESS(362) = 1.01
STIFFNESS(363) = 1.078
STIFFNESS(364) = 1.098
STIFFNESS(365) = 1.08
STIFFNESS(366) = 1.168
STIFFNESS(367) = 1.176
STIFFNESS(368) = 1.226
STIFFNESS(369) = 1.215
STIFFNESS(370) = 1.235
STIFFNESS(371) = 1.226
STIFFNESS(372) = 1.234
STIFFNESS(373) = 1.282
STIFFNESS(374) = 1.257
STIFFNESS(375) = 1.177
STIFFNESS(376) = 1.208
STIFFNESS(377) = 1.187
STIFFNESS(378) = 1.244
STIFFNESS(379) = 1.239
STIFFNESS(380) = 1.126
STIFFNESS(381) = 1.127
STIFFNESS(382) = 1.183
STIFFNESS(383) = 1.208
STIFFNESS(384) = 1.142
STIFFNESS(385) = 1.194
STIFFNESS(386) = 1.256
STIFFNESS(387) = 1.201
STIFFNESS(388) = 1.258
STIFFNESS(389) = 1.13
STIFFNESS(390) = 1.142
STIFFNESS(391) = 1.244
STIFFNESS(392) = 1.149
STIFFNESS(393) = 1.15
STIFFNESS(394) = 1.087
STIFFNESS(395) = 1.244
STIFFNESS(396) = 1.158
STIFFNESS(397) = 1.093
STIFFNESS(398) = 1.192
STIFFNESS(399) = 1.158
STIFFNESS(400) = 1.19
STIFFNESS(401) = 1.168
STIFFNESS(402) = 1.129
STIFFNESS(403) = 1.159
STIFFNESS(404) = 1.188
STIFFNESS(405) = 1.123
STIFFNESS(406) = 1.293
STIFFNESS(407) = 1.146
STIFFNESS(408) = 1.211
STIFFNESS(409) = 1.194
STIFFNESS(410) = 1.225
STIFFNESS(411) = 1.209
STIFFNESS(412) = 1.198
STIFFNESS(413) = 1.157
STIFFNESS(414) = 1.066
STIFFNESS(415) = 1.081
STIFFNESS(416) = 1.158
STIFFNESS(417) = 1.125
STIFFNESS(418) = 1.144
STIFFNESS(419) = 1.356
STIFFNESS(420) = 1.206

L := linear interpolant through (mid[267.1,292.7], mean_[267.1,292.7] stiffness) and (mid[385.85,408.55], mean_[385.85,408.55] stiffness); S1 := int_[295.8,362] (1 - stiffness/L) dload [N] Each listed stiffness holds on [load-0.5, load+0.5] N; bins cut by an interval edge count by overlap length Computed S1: 6.0 N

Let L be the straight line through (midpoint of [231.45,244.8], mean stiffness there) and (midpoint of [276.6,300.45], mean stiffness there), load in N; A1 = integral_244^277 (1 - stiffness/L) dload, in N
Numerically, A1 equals 1.8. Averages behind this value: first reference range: 1.01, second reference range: 0.916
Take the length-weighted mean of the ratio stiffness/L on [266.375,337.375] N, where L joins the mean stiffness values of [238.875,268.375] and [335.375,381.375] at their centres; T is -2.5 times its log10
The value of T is 0.076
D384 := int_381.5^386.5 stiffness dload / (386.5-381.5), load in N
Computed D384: 1.2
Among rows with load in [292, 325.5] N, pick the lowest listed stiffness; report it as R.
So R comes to 0.7376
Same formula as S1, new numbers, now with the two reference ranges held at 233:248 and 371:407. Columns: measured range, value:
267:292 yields 1.5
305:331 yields 4.7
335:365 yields 1.3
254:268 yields 2.4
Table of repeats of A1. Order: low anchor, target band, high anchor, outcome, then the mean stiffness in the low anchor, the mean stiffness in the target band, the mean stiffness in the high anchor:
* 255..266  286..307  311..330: 1.53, 0.839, 0.831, 0.936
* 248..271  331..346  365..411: -2.27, 0.876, 1.23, 1.19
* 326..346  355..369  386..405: 1.84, 1.19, 1.03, 1.17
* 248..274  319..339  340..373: -0.70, 0.894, 1.07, 1.09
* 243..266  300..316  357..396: 3.51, 0.872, 0.777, 1.15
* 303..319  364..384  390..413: -2.52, 0.801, 1.2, 1.18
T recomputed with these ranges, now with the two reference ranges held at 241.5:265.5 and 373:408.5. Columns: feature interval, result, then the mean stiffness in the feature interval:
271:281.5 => -0.11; 1.03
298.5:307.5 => 0.28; 0.764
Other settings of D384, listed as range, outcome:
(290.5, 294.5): 0.889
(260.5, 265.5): 0.873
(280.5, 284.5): 0.999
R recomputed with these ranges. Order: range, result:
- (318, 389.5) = 0.777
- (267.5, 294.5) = 0.8523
